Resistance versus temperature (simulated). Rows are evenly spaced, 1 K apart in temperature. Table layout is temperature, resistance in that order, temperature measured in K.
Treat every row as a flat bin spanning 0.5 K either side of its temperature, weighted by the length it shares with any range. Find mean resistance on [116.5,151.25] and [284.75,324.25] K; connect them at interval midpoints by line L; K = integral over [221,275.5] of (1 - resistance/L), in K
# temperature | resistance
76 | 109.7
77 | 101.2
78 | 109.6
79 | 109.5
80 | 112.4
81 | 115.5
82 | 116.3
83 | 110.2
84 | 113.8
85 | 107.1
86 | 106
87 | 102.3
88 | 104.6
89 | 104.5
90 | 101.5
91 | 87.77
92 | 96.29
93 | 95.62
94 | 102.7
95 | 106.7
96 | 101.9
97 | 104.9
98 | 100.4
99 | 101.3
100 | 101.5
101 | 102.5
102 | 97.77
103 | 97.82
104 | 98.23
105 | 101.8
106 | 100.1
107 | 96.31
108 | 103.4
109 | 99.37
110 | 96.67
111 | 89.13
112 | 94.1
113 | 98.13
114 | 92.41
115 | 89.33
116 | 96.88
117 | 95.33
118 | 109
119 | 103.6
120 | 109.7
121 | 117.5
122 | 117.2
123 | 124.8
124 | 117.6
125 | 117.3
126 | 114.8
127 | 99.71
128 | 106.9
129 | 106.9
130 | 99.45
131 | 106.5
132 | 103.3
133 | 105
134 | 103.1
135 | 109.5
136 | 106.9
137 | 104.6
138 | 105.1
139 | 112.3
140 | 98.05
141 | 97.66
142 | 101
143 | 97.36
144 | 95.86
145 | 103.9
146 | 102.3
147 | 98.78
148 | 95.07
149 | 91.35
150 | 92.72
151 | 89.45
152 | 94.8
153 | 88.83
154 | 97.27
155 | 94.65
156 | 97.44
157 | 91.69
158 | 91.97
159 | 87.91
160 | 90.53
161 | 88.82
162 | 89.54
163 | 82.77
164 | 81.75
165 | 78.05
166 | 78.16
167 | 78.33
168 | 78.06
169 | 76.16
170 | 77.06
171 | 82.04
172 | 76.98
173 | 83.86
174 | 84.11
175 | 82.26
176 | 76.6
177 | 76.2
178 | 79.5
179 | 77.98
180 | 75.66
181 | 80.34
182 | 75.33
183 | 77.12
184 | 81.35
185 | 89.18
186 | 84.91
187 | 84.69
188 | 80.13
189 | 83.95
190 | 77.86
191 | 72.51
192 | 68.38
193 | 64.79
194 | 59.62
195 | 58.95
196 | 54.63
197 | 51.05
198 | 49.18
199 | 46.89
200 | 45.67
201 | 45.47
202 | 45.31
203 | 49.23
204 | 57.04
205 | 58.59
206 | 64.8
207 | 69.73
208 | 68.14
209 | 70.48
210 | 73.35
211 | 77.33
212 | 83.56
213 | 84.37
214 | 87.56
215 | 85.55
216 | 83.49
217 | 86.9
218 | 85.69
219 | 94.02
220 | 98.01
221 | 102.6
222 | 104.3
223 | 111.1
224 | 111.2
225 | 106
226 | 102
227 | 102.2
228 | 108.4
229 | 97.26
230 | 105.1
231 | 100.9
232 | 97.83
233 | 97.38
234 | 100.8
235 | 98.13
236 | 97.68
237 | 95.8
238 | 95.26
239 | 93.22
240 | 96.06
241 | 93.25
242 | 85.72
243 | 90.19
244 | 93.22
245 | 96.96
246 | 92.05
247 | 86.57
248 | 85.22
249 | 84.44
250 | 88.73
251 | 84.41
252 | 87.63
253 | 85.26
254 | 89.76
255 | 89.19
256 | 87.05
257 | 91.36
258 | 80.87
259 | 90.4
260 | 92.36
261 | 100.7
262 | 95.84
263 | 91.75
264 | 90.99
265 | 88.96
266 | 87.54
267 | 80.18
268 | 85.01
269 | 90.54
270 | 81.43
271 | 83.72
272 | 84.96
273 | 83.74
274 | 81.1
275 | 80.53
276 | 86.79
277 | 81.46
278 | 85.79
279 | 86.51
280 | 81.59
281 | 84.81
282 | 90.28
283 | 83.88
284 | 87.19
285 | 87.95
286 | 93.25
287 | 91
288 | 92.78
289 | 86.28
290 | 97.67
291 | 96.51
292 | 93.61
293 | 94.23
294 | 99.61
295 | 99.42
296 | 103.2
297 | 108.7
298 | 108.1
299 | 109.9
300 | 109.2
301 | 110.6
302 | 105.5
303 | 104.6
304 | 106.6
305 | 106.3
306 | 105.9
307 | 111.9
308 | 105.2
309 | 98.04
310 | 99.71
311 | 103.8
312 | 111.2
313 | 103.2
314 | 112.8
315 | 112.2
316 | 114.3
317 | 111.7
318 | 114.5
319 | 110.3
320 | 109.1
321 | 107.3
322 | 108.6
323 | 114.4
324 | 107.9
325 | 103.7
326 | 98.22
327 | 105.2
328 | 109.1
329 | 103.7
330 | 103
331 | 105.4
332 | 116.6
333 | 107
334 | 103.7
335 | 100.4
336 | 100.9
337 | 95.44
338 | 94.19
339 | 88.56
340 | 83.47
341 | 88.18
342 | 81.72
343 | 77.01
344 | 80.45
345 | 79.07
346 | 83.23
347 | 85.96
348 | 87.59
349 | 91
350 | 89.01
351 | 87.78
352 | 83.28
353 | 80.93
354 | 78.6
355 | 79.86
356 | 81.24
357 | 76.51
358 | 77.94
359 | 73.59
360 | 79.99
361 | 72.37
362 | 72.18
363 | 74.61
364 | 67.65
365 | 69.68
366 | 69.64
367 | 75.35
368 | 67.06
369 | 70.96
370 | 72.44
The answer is 6.1 K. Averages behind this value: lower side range 105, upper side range 104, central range 92.7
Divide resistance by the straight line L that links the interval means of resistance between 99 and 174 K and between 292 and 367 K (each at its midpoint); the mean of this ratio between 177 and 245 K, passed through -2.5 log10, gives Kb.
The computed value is 0.18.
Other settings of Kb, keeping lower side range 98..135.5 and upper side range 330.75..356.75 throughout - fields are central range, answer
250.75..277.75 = 0.08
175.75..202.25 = 0.39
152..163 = 0.10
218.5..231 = -0.07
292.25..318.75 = -0.16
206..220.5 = 0.19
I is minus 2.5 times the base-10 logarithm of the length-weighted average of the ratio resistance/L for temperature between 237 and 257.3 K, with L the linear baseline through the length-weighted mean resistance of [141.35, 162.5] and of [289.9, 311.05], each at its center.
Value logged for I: 0.119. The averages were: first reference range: 94.4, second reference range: 104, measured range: 89.9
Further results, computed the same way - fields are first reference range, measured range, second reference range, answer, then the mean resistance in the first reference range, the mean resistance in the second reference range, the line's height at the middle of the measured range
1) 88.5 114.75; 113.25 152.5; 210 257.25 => -0.06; 98.9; 93.4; 97.6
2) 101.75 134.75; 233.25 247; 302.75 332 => 0.13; 103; 107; 106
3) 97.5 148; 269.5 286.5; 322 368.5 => 0.09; 103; 88.3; 92.7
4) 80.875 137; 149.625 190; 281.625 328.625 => 0.23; 104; 103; 103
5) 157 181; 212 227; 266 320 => -0.09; 81.7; 97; 87.9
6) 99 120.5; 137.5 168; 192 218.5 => -0.11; 98.8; 65.7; 83.9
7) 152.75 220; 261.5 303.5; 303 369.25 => -0.05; 76.3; 93.7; 87.5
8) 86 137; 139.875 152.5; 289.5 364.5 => 0.06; 103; 96.9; 102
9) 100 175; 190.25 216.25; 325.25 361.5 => 0.42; 97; 89.8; 94.7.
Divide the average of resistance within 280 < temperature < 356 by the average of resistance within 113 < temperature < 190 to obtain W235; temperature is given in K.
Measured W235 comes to 1.1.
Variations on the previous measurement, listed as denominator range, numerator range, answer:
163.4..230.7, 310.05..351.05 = 1.27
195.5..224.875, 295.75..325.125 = 1.45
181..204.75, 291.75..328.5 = 1.62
